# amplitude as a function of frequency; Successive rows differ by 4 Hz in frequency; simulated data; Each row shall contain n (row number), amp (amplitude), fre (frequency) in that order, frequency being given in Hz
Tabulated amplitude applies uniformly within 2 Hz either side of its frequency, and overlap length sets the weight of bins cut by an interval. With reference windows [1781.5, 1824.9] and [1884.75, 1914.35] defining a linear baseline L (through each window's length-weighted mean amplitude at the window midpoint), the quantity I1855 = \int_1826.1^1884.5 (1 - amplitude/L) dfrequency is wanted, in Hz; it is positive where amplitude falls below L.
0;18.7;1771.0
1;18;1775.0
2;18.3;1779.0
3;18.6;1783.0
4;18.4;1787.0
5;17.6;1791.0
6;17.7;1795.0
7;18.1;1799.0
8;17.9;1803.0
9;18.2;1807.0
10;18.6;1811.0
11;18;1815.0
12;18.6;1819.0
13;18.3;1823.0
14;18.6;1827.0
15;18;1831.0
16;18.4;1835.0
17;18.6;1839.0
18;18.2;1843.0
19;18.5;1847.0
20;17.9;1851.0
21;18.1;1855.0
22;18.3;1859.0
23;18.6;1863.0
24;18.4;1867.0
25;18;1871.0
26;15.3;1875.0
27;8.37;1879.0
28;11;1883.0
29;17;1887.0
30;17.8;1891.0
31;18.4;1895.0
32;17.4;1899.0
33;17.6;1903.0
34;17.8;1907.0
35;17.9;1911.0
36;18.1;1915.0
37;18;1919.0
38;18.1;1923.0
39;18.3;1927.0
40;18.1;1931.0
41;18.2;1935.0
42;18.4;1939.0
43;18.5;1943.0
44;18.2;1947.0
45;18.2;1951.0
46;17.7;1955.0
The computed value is 3.1 Hz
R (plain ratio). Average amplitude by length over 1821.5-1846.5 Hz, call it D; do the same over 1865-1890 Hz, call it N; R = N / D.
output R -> 0.8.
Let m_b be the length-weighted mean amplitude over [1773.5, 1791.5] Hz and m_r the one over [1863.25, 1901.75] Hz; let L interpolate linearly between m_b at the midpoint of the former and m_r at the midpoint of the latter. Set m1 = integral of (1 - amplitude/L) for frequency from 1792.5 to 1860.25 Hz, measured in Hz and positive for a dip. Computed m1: -4.1 Hz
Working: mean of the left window 18.2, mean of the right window 15.9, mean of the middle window 18.2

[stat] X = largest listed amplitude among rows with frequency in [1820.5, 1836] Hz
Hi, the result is 18.6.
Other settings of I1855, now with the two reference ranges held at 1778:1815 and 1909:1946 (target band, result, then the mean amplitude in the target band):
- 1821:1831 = -0.1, 18.4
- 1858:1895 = 4.5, 15.9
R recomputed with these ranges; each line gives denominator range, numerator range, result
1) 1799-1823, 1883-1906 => 0.94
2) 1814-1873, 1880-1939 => 0.94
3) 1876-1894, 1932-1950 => 1.32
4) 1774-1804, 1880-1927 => 0.94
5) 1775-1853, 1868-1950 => 0.94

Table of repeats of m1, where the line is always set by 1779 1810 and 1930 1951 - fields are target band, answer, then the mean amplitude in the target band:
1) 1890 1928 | 0.6 Hz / 17.9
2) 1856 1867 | -0.1 Hz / 18.4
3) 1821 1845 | -0.3 Hz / 18.4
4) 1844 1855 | 0.0 Hz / 18.2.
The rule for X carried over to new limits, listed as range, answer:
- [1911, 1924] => 18.1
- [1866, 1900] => 18.4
